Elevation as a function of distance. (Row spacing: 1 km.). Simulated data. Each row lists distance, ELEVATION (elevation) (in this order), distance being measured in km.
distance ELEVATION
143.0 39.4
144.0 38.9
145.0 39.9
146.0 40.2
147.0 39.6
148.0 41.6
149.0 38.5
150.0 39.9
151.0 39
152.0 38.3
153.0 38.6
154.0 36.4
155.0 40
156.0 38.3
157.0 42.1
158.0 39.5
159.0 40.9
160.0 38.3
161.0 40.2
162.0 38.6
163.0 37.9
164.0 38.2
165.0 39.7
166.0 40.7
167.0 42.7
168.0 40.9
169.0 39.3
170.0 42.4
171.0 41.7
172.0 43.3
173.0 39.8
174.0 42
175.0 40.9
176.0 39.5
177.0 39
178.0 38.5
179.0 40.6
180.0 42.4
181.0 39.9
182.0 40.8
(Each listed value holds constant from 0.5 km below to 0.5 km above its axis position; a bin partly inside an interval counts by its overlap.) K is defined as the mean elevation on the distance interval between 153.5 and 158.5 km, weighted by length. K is 39.3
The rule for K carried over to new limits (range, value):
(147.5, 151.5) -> 39.8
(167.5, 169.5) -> 40.1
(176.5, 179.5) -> 39.4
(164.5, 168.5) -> 41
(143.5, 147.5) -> 39.6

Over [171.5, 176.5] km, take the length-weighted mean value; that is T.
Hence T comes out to 41.1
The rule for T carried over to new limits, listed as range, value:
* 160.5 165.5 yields 38.9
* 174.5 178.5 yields 39.5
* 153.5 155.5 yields 38.2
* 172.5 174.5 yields 40.9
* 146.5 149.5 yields 39.9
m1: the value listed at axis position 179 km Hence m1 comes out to 40.6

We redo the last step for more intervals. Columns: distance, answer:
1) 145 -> 39.9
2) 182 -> 40.8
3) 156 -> 38.3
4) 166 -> 40.7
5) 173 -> 39.8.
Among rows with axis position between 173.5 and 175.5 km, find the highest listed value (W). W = 42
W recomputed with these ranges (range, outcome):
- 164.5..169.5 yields 42.7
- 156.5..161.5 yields 42.1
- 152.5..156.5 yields 40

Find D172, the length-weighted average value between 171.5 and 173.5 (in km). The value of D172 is 41.5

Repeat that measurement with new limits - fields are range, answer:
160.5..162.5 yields 39.4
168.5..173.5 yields 41.3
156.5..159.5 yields 40.8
